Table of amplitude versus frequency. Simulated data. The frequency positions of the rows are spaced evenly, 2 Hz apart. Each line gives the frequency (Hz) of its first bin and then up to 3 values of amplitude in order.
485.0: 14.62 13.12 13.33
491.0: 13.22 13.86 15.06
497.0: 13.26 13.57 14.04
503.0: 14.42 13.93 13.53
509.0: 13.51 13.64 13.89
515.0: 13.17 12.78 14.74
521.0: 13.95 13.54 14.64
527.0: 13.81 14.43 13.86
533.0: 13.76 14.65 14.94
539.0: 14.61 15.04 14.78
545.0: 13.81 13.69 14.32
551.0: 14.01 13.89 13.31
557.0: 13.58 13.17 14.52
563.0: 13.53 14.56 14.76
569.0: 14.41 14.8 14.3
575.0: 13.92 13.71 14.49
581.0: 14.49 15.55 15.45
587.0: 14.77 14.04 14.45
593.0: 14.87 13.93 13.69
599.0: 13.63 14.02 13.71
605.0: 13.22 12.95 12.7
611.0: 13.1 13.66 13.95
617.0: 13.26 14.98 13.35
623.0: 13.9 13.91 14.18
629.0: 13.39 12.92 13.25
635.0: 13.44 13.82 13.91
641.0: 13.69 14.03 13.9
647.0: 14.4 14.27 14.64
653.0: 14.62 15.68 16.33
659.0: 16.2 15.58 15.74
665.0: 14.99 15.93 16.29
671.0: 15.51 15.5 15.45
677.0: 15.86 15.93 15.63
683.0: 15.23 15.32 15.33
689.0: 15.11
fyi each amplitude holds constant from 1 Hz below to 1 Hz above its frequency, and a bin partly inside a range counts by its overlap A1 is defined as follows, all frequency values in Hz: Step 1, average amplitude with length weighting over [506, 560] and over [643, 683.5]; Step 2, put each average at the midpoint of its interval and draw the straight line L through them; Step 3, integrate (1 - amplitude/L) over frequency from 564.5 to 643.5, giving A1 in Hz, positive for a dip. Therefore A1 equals 4.0 Hz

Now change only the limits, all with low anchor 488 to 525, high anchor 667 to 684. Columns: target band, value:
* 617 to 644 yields 2.6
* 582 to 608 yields 1.0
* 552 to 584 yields 0.6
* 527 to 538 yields -0.2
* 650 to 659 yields 0.0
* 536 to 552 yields -0.2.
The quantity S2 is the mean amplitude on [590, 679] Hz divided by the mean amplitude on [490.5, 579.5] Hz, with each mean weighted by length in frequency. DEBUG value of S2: 1.0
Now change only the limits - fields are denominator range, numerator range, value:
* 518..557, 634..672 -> 1.05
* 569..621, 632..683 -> 1.07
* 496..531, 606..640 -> 0.98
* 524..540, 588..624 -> 0.96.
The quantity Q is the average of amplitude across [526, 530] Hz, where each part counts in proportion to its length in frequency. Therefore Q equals 14.1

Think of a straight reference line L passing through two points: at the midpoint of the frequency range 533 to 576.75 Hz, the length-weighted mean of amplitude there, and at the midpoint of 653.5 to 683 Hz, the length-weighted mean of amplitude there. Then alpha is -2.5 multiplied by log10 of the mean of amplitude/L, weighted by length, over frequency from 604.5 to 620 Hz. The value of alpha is 0.11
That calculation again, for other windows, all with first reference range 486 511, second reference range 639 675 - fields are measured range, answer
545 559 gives 0.03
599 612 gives 0.10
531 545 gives -0.03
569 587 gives -0.01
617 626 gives 0.06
